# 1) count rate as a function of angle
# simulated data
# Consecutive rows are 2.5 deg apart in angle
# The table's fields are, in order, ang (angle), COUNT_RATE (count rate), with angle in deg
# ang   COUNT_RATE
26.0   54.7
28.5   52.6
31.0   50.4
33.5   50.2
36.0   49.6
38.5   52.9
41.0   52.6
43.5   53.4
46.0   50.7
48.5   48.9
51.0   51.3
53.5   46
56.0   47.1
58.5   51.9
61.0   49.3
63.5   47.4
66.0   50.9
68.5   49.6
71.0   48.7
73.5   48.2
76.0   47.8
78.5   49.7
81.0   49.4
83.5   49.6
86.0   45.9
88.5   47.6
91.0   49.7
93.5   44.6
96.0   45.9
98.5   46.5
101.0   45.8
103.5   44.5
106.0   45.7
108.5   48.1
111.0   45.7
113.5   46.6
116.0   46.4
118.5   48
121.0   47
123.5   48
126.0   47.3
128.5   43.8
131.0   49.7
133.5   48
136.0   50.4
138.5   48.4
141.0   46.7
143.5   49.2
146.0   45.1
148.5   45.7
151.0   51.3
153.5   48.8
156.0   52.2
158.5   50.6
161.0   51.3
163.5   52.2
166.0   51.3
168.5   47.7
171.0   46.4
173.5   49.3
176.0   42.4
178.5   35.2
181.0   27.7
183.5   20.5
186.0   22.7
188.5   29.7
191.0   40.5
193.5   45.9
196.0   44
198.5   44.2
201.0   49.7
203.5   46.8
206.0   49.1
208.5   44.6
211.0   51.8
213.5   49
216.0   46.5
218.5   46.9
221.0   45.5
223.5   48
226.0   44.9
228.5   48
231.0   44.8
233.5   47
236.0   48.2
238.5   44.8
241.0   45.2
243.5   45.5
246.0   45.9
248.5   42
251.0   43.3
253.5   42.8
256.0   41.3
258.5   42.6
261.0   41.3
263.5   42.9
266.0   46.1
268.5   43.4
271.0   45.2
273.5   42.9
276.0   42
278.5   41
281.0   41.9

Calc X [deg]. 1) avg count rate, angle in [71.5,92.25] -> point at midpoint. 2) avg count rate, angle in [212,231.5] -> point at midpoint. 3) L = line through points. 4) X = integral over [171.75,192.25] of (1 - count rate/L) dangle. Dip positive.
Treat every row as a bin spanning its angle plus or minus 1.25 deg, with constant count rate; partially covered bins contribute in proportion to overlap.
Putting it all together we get 5.85 deg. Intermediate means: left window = 48.5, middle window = 33.8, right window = 46.8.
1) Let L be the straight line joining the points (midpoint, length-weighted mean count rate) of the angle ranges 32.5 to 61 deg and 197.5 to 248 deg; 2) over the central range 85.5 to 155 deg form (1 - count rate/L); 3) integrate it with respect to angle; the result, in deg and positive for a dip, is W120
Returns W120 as 2.4 deg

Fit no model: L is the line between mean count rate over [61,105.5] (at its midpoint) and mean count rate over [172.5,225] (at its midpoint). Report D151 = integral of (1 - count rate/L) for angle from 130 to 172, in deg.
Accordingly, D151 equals -4.6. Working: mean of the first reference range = 47.8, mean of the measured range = 49.1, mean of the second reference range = 41.9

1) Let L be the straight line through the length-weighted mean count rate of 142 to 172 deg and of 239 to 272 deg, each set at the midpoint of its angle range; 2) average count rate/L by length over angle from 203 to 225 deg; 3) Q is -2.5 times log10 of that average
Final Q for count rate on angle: -0.035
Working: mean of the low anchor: 49.3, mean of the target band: 47.6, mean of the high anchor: 43.7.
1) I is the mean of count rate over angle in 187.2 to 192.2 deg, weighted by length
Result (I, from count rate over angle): 34.9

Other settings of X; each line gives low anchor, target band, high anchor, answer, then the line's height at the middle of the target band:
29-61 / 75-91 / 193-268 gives 0.32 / 49.4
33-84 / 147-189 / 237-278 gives 3.19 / 46.3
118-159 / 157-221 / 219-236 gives 5.06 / 47.3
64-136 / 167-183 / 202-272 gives 2.00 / 46.4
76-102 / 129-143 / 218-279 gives -0.54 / 46.6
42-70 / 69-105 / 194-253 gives 1.19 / 49.1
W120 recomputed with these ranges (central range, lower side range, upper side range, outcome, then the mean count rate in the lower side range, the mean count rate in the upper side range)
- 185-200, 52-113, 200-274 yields 2.6 deg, 47.7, 45.5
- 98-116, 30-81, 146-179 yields 1.1 deg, 49.8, 48.2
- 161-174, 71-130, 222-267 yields -1.0 deg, 47.1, 44.7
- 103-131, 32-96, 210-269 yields 0.8 deg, 49.3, 45.3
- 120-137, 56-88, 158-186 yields -1.0 deg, 48.9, 42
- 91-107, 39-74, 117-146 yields 0.9 deg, 49.8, 47.7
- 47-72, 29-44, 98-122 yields 0.4 deg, 51.5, 46.4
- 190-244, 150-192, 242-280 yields -4.6 deg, 42.3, 43.2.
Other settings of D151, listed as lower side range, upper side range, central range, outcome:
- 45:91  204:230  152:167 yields -1.0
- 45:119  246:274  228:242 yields -0.8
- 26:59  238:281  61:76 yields 0.3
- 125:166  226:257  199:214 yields -0.6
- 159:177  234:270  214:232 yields -0.3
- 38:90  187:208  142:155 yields -0.7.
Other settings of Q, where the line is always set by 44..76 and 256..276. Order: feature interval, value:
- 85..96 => 0.03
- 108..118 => 0.02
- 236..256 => -0.01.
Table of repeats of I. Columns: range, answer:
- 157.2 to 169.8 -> 50.6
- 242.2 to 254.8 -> 43.9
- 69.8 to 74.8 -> 48.4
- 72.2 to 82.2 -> 48.8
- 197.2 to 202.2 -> 46.9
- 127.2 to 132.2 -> 46.7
